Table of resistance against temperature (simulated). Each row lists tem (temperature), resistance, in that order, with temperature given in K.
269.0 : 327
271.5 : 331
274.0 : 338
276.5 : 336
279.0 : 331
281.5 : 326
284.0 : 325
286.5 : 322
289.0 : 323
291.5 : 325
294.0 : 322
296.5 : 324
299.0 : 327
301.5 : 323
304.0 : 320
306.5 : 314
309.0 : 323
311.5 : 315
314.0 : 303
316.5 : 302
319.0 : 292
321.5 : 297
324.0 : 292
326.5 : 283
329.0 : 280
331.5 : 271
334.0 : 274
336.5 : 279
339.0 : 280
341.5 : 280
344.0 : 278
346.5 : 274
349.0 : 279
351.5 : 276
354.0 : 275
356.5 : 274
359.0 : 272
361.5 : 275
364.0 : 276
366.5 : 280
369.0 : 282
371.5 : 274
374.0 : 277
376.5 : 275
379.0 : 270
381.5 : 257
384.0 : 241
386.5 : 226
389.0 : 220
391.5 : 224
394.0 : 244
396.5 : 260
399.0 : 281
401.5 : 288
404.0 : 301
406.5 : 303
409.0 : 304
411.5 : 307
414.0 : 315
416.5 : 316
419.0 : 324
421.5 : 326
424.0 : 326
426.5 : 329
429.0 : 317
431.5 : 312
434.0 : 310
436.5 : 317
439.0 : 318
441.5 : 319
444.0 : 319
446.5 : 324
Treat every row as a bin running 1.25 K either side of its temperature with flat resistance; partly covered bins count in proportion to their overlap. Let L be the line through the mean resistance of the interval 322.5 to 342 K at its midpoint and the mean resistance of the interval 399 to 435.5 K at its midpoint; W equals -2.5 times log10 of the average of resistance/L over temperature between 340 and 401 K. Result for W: 0.11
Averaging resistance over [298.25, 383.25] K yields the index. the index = 286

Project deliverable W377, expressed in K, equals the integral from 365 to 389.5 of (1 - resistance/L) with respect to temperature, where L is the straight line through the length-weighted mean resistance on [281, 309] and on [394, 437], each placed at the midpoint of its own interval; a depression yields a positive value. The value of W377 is 3.9 K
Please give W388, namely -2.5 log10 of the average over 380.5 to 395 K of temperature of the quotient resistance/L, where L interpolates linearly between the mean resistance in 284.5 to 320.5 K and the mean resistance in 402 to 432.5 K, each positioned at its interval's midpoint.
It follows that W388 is 0.32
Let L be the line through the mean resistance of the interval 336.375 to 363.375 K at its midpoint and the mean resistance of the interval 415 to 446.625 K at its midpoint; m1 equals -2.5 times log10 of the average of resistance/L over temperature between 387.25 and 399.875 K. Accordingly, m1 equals 0.22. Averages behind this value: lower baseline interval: 276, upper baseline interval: 320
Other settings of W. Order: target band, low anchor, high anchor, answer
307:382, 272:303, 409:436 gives 0.14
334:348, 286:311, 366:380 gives 0.07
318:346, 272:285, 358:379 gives 0.06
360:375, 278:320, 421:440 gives 0.15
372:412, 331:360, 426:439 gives 0.12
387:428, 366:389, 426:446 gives 0.00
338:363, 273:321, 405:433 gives 0.15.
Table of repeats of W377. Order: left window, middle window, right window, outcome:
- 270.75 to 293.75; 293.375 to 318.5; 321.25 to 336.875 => -0.98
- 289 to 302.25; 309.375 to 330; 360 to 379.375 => 0.79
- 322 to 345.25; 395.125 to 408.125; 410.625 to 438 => 0.93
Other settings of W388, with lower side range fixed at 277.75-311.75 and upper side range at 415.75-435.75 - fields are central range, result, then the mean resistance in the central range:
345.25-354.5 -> 0.17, 276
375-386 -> 0.23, 259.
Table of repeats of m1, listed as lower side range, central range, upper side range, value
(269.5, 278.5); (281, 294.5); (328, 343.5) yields -0.01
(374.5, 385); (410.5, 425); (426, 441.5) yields -0.06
